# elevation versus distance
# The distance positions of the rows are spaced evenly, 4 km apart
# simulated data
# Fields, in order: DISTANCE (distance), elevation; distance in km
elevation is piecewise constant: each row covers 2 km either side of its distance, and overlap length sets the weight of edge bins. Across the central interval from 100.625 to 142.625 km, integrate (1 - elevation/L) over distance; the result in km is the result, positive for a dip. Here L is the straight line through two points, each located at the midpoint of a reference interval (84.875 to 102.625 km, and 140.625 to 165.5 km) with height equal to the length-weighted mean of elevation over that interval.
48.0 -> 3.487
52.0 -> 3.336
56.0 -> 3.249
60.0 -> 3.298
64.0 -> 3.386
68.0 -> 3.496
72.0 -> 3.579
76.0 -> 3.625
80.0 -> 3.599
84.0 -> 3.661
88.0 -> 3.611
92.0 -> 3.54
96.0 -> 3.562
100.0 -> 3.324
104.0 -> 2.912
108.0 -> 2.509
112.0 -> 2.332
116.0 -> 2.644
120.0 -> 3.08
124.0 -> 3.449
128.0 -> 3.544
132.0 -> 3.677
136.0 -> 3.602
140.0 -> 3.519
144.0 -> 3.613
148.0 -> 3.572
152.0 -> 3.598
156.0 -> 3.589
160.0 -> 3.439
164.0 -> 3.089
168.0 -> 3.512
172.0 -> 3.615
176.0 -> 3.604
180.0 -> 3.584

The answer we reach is 4.3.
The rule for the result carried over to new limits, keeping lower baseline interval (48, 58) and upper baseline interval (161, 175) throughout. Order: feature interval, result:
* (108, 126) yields 2.9 km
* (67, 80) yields -0.9 km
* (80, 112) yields 1.0 km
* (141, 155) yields -0.7 km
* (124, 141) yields -0.9 km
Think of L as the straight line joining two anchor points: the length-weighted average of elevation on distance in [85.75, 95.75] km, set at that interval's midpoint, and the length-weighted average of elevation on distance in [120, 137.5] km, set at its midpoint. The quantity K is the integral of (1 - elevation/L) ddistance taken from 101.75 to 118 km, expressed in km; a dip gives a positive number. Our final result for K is 4.3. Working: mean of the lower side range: 3.58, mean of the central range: 2.61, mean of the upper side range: 3.51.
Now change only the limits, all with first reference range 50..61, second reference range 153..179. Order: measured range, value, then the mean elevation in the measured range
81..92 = -0.88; 3.62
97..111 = 1.89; 2.92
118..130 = 0.19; 3.36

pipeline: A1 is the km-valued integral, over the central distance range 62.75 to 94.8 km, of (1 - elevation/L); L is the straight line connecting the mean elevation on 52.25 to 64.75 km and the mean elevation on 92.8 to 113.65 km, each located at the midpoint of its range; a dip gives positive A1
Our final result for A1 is -4.20 km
